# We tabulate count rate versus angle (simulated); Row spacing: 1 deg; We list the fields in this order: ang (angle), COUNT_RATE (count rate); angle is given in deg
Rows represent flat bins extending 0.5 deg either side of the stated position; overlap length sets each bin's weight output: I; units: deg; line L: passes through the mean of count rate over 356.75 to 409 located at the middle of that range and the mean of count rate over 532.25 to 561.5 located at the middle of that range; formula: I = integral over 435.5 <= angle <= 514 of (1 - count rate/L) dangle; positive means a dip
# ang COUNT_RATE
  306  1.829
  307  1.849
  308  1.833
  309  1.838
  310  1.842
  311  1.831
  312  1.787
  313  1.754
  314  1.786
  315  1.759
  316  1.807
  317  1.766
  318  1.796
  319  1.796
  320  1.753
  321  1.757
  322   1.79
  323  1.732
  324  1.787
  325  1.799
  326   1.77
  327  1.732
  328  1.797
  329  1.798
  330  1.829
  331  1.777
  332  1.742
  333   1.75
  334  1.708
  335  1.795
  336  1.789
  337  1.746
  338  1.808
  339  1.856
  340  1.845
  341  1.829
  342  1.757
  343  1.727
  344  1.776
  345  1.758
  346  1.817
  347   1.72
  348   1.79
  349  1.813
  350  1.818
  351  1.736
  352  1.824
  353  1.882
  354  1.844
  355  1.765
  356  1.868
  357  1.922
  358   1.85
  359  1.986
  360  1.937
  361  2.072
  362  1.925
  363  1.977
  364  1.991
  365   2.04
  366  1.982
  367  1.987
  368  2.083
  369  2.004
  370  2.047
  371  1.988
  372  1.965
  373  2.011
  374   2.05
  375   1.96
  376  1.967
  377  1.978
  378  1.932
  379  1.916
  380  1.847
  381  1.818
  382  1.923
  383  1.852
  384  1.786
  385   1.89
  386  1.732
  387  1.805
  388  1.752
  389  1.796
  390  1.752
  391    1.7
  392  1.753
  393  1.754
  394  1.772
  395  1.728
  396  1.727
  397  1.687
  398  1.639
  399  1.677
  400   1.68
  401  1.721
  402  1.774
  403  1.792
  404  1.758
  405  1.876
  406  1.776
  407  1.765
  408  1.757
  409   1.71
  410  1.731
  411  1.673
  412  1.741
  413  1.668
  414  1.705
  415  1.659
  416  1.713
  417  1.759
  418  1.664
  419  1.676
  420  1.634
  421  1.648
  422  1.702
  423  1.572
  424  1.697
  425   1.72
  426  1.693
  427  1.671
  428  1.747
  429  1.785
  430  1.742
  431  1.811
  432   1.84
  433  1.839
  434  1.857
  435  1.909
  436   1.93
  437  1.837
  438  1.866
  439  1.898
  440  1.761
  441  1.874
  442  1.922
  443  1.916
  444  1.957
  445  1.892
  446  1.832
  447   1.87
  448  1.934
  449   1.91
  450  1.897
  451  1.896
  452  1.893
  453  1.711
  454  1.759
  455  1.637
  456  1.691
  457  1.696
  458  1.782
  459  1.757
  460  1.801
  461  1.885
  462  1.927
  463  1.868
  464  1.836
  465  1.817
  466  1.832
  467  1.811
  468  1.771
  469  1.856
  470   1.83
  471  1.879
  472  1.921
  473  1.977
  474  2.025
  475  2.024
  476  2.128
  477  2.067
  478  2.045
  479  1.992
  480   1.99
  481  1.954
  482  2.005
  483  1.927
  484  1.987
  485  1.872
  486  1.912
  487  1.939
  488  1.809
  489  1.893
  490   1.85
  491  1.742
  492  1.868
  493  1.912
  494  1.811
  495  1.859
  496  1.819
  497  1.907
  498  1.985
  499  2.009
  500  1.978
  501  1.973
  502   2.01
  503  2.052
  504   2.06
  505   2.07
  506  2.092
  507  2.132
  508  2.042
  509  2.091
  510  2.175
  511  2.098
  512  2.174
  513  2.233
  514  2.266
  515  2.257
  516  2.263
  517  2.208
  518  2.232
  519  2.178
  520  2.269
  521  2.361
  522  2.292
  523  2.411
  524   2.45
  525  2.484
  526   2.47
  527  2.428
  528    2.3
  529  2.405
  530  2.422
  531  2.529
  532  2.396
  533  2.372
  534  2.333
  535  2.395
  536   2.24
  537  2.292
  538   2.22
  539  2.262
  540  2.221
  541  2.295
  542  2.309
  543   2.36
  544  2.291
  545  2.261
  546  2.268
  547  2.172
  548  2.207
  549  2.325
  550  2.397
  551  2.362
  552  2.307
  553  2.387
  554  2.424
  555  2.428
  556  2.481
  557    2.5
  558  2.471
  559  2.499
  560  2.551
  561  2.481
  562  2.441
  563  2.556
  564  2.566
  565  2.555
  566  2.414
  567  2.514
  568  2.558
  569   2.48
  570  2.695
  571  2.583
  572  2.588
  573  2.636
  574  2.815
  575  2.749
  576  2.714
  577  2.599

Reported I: 7.9 deg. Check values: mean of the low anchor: 1.86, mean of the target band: 1.92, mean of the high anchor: 2.35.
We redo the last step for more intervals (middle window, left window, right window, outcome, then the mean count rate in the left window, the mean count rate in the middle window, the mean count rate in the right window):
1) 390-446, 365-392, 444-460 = 2.9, 1.9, 1.76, 1.81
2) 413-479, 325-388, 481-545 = 6.7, 1.86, 1.82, 2.15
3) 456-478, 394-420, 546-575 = 1.5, 1.72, 1.88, 2.48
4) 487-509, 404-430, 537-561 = 1.6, 1.71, 1.95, 2.35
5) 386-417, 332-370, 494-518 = 3.1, 1.86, 1.74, 2.07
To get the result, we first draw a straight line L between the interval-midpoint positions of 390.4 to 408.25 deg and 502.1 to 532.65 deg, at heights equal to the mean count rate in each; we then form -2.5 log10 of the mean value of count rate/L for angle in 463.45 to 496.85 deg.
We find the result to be 0.10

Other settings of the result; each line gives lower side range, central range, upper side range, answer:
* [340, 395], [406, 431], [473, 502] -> 0.12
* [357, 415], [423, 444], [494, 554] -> 0.09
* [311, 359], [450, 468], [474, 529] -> 0.12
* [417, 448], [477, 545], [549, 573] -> 0.04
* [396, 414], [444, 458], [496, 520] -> 0.04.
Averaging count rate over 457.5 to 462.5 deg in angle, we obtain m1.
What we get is 1.83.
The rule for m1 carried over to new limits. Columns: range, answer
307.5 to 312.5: 1.83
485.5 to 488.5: 1.89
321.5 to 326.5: 1.78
